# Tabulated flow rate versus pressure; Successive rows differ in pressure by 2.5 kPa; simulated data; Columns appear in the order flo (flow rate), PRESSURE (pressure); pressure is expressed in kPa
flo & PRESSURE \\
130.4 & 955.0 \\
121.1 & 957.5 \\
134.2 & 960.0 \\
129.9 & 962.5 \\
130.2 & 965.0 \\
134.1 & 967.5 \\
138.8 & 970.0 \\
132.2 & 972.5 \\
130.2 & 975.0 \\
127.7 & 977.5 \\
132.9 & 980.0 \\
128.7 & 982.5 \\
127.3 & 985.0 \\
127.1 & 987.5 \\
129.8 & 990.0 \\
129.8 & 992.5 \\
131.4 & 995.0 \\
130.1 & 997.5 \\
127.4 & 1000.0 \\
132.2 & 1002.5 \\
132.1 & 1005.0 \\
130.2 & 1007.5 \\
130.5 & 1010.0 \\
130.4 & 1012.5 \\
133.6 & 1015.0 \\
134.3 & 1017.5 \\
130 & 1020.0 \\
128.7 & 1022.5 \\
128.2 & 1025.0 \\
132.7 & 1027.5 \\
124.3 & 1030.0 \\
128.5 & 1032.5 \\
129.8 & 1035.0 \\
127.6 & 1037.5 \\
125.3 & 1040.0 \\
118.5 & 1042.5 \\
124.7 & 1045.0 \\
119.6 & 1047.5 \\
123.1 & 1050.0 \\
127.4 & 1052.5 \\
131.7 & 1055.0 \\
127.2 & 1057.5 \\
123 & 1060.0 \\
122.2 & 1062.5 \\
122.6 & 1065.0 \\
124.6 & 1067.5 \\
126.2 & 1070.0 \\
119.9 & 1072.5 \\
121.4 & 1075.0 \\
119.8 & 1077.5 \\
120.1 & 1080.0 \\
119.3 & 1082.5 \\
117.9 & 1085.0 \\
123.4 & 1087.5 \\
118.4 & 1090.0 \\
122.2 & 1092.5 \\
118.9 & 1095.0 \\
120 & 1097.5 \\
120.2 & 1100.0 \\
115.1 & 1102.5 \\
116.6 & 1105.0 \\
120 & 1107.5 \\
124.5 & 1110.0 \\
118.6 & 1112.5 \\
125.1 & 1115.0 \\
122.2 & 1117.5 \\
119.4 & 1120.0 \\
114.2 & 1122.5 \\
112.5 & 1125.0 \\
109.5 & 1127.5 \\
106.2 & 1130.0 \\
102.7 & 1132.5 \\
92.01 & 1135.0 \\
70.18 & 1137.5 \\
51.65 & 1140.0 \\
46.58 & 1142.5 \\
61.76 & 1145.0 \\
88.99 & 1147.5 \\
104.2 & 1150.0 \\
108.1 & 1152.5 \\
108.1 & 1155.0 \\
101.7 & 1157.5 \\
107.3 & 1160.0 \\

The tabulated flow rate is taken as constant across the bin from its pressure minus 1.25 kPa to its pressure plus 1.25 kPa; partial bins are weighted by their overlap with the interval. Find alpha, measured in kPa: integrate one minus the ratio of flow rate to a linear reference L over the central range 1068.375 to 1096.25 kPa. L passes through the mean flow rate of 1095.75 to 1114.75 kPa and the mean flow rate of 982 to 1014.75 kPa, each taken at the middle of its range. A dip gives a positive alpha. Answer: 0.2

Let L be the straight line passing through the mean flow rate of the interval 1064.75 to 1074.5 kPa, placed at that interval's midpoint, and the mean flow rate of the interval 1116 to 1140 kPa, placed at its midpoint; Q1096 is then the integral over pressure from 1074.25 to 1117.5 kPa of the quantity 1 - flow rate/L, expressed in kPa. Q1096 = -2.37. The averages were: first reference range 123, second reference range 103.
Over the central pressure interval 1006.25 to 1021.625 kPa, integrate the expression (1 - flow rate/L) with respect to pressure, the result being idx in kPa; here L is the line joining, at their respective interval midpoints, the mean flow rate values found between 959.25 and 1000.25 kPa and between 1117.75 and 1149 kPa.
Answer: -1.21 kPa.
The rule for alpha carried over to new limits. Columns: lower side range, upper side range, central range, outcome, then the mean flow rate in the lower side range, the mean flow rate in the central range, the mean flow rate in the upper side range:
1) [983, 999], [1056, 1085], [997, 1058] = -1.1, 129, 128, 122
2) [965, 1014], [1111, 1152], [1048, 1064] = -1.5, 131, 125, 97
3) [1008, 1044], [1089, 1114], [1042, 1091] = 0.5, 129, 123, 120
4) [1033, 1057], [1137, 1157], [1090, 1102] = -1.9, 125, 120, 81.1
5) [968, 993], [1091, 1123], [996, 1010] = -0.2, 131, 130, 120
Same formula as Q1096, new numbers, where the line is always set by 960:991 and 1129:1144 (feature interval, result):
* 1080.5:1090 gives -2.6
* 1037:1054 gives -2.5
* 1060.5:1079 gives -4.2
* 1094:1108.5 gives -4.8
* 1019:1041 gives -3.0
